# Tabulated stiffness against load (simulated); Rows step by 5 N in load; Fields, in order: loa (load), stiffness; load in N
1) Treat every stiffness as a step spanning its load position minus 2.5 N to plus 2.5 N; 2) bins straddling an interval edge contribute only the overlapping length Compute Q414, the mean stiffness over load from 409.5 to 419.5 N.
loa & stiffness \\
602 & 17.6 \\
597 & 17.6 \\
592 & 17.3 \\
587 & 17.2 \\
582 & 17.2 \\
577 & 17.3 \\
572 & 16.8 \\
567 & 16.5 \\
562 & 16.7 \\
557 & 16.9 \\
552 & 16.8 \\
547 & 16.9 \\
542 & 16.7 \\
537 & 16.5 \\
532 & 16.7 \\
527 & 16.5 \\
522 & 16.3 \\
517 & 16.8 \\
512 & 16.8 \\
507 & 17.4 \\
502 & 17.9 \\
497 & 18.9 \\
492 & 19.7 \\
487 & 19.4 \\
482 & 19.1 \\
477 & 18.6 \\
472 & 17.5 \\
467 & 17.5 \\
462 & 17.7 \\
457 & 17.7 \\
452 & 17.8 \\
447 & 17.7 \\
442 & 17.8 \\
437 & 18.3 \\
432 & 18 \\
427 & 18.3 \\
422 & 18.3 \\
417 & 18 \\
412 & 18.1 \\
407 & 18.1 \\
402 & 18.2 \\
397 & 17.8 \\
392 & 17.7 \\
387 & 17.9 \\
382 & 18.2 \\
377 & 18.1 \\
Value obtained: 18.1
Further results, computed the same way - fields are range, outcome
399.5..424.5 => 18.1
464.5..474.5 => 17.5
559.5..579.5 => 16.8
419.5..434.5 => 18.2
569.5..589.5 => 17.1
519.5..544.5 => 16.5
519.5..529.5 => 16.4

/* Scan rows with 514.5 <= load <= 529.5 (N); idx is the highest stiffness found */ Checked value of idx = 16.8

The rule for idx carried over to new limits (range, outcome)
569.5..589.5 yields 17.3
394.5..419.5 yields 18.2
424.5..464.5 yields 18.3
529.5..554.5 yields 16.9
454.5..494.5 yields 19.7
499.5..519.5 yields 17.9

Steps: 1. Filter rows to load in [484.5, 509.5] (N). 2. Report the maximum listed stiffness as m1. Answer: 19.7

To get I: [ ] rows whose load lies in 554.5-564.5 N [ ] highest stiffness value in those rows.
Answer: 16.9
